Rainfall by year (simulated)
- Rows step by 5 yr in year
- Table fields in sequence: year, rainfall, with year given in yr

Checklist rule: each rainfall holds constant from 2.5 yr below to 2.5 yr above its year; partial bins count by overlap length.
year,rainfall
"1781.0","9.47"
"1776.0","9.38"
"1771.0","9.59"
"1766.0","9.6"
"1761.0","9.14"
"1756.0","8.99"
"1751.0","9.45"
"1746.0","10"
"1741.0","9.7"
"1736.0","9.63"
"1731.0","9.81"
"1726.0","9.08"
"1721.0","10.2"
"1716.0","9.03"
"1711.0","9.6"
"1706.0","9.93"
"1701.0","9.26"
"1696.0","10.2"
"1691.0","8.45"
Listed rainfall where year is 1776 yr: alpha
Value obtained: 9.38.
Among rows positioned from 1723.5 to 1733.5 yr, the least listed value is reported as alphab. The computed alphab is 9.08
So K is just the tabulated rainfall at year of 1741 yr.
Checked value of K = 9.7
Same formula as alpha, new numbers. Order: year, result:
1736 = 9.63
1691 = 8.45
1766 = 9.6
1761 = 9.14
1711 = 9.6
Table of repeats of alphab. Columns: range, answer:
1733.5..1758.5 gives 8.99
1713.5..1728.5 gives 9.03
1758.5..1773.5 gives 9.14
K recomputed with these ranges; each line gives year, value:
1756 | 8.99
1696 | 10.2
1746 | 10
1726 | 9.08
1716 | 9.03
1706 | 9.93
